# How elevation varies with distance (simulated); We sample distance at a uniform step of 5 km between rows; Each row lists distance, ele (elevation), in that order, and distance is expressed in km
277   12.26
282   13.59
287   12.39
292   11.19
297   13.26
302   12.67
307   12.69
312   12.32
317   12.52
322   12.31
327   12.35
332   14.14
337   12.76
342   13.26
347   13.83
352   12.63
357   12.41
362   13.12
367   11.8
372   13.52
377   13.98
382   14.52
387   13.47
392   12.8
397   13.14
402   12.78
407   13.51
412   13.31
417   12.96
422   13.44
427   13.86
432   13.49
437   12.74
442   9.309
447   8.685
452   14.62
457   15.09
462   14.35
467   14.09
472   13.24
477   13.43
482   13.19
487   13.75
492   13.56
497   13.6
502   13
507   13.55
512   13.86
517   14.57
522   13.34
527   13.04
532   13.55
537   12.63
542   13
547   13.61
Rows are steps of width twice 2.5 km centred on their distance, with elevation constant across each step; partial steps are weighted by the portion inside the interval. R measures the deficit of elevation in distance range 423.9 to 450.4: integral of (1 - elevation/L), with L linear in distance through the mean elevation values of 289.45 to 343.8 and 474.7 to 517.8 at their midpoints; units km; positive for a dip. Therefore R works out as 3.0 km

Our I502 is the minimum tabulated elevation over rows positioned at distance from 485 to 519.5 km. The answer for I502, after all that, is 13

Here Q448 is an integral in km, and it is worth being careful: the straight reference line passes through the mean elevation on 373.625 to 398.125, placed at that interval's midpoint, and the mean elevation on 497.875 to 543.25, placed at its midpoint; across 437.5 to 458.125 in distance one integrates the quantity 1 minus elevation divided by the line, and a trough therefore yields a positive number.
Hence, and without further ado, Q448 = 2.6 km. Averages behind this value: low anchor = 13.6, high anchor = 13.4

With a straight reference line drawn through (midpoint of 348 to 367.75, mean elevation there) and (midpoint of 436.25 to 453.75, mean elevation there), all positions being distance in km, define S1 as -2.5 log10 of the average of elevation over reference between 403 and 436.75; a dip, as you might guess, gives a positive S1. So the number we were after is -0.16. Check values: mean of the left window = 12.7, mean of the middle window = 13.4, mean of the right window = 11.1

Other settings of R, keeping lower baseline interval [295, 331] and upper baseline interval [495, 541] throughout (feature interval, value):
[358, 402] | -1.1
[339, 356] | -0.5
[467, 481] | -0.2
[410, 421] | -0.1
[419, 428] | -0.3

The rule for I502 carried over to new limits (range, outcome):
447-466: 8.685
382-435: 12.78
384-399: 12.8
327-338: 12.35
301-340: 12.31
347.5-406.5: 11.8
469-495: 13.19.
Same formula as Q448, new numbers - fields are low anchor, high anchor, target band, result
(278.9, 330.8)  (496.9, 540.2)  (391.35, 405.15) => 0.00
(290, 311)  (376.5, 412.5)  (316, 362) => -0.28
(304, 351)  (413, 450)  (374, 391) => -1.86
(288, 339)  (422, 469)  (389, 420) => -0.64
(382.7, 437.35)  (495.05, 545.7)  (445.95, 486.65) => -0.52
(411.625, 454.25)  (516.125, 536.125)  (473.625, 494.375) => -0.75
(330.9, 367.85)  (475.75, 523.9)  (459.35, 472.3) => -0.54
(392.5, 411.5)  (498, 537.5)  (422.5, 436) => -0.33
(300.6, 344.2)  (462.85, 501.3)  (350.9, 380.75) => 0.01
